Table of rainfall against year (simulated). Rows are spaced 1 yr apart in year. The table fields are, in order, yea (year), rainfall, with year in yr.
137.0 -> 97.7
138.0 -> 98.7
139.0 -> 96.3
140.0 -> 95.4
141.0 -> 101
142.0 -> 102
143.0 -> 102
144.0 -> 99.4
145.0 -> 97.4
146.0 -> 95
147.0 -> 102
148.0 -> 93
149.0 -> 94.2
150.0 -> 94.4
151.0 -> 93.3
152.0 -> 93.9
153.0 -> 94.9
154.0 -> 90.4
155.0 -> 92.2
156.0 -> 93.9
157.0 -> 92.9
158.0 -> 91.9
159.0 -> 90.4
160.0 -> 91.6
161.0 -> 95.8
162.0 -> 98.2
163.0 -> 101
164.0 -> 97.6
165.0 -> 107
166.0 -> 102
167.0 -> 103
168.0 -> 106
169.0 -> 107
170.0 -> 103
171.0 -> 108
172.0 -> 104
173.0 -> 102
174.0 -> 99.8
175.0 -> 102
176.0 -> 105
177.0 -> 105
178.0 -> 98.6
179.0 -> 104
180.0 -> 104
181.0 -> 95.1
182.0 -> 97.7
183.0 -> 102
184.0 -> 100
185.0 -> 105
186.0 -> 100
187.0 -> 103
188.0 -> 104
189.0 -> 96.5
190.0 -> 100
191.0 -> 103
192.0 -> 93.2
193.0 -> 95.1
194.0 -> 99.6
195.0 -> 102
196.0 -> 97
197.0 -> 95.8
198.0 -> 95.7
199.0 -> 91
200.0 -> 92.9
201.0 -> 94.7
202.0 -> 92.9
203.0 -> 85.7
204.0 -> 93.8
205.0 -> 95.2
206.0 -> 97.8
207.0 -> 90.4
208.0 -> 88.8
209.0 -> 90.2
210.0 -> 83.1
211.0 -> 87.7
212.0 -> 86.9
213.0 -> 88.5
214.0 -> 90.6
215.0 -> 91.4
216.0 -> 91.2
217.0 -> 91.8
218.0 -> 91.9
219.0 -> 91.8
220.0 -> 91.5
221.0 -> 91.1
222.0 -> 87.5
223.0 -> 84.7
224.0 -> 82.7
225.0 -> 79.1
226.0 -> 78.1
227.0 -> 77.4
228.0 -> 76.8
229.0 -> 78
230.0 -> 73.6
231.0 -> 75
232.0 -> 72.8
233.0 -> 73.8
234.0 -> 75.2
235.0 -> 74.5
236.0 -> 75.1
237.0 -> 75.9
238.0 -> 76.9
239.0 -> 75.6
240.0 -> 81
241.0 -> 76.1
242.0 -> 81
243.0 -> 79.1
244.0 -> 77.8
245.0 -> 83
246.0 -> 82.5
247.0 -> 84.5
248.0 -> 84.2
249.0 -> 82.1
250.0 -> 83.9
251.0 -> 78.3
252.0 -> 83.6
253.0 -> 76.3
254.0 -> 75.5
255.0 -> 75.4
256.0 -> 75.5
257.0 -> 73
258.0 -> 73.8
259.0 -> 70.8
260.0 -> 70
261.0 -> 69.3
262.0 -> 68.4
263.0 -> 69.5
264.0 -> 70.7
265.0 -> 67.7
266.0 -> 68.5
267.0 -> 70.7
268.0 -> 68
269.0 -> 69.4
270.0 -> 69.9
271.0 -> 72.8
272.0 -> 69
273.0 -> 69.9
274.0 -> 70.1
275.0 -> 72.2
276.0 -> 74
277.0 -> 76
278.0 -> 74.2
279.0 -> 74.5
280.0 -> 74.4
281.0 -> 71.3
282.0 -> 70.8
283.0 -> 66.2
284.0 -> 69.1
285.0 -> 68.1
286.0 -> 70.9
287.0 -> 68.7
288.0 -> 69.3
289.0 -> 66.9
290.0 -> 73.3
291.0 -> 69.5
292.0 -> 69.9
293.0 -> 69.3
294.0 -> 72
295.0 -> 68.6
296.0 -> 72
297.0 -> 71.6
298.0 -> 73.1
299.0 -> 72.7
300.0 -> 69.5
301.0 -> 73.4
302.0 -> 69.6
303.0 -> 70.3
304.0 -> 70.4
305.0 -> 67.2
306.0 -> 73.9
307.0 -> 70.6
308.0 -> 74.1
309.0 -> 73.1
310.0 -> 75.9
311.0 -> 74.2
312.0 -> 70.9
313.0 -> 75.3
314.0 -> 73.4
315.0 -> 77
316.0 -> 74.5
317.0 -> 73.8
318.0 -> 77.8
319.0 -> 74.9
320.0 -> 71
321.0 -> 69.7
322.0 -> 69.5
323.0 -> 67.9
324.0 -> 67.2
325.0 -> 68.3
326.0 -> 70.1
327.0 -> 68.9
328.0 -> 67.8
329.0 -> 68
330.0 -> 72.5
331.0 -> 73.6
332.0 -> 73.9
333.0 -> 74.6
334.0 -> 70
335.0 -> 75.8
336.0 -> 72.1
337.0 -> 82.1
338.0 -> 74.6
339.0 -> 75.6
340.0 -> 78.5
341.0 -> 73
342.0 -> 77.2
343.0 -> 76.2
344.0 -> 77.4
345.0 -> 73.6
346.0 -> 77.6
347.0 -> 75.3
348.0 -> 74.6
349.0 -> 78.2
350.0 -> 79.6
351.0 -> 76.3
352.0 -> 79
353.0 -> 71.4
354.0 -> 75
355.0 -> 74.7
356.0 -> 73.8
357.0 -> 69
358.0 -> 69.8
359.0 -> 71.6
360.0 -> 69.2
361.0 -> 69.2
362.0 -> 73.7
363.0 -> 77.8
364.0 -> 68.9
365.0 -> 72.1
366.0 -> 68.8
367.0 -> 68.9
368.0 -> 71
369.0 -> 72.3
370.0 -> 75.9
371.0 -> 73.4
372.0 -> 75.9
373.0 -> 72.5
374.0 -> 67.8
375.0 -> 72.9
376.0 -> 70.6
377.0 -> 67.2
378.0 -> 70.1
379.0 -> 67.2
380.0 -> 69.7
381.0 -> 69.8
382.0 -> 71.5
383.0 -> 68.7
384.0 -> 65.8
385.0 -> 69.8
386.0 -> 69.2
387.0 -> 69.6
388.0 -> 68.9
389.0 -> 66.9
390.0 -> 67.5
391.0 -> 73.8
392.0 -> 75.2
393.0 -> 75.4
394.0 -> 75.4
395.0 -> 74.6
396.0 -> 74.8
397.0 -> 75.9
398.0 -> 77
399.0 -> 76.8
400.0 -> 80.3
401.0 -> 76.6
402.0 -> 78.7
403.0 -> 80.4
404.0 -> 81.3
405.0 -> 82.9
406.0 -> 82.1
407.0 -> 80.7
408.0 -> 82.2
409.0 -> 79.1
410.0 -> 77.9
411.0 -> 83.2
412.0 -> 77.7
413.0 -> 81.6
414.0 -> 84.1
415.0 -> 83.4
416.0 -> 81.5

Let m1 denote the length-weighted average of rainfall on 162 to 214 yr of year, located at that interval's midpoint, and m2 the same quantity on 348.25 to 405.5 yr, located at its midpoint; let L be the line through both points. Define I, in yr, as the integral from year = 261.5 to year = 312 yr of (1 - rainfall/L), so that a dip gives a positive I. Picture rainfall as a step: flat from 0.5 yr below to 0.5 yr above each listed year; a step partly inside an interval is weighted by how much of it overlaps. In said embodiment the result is 8.3 yr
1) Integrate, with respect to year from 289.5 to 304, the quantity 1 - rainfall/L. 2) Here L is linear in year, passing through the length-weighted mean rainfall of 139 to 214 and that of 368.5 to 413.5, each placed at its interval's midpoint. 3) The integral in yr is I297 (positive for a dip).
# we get 2.30 yr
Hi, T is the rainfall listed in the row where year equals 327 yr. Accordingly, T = 68.9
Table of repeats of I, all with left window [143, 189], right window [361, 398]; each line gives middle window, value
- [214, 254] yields 4.0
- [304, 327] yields 2.2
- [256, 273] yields 3.2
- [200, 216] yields 0.5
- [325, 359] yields 1.0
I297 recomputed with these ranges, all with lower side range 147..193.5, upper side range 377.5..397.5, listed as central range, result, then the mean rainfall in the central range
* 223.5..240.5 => 2.7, 76.6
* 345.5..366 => 0.4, 73.7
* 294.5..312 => 2.2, 71.8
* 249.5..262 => 1.8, 75.2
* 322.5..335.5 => 1.3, 70.7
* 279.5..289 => 1.6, 69.7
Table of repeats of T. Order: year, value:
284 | 69.1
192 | 93.2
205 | 95.2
